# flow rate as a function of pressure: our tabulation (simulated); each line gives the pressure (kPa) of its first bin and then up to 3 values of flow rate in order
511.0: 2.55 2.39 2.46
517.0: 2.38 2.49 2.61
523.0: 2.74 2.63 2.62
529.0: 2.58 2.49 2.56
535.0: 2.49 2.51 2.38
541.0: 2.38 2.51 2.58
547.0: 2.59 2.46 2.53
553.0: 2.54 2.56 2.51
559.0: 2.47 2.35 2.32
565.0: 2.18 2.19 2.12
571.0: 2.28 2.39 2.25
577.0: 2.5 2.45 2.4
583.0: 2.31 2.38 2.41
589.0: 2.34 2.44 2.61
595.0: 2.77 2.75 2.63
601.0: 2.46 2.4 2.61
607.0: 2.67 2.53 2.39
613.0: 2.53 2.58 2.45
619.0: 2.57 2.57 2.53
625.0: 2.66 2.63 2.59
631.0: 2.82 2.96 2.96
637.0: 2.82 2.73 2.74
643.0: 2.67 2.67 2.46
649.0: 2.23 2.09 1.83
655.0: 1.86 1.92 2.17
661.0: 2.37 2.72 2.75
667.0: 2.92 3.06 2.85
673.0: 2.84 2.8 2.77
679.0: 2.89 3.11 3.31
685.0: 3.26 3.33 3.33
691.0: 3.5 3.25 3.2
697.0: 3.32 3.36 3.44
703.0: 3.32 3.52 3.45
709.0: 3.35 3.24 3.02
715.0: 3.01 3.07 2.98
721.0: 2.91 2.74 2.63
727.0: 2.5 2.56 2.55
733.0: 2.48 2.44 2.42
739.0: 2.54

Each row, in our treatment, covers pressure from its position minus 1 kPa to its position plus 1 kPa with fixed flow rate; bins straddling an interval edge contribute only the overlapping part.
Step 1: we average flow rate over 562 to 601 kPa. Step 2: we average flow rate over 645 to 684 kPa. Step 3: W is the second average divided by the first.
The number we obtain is 1.07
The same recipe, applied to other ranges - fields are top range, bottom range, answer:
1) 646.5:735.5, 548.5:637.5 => 1.14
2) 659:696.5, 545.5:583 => 1.25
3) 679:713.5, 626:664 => 1.33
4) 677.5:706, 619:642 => 1.21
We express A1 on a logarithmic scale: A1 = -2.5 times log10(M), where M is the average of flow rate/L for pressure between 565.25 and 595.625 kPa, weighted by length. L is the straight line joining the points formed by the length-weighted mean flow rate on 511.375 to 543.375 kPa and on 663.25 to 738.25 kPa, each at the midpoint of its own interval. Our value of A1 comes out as 0.124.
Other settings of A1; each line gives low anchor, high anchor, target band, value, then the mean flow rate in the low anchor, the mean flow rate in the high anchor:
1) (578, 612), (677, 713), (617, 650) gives 0.06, 2.5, 3.28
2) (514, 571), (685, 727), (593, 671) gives 0.12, 2.47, 3.18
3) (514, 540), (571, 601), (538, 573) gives 0.04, 2.53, 2.47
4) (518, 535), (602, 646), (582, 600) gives 0.04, 2.58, 2.64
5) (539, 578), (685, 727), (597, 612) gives 0.04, 2.41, 3.18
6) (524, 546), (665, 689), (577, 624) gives 0.10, 2.52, 3.02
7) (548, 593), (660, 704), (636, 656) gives 0.18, 2.39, 3.08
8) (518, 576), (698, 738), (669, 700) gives -0.10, 2.46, 2.95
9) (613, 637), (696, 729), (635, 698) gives 0.04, 2.67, 3.1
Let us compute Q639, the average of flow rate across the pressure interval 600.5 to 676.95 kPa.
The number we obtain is 2.57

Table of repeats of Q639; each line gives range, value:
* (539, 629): 2.47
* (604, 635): 2.62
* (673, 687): 3.03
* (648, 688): 2.65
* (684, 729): 3.16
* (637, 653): 2.49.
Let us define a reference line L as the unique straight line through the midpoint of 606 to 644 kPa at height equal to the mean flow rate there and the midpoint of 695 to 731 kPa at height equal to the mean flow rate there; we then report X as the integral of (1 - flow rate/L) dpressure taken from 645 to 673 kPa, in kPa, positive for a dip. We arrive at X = 3.9 kPa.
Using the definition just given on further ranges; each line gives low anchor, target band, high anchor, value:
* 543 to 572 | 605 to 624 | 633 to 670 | -0.53 kPa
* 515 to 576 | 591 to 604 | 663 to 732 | 0.35 kPa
